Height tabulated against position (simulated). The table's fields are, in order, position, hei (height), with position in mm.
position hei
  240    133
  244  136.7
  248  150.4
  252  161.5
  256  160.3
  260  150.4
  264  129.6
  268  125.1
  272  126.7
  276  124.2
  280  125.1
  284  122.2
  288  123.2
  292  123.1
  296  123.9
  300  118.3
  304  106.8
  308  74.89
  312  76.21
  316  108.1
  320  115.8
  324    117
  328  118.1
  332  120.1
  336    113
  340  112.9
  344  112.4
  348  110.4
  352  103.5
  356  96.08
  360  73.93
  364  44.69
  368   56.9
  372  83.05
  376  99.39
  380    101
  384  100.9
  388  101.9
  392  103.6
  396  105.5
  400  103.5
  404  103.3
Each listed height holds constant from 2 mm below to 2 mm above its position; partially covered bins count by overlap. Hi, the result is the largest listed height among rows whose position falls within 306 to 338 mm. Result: 120.1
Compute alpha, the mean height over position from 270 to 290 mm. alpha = 124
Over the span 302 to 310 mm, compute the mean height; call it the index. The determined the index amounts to 90.8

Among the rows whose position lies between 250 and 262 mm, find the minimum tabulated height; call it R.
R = 150.4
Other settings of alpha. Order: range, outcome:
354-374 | 70.9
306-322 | 93.8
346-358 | 103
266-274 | 126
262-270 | 127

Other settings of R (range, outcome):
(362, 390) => 44.69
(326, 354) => 103.5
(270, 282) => 124.2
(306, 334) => 74.89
